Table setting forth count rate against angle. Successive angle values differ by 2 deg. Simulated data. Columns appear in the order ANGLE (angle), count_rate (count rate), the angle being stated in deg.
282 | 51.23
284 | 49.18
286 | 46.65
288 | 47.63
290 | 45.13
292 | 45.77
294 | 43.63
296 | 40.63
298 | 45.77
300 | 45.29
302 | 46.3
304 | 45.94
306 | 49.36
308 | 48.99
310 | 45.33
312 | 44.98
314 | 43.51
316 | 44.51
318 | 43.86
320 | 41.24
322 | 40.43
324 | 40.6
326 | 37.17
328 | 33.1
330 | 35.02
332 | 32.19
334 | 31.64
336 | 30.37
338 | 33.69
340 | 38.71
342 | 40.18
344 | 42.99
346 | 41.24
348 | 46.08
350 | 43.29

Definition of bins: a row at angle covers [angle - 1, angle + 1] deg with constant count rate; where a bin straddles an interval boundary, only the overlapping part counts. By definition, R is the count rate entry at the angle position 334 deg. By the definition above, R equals 31.64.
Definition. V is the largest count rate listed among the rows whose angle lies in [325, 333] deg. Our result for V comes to 37.17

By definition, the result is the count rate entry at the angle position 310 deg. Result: 45.33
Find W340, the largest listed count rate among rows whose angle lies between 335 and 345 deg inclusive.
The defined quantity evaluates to 42.99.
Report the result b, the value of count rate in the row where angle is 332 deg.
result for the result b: 32.19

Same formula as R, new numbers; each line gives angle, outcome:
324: 40.6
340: 38.71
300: 45.29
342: 40.18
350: 43.29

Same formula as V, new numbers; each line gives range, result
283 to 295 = 49.18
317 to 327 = 43.86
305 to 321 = 49.36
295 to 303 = 46.3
